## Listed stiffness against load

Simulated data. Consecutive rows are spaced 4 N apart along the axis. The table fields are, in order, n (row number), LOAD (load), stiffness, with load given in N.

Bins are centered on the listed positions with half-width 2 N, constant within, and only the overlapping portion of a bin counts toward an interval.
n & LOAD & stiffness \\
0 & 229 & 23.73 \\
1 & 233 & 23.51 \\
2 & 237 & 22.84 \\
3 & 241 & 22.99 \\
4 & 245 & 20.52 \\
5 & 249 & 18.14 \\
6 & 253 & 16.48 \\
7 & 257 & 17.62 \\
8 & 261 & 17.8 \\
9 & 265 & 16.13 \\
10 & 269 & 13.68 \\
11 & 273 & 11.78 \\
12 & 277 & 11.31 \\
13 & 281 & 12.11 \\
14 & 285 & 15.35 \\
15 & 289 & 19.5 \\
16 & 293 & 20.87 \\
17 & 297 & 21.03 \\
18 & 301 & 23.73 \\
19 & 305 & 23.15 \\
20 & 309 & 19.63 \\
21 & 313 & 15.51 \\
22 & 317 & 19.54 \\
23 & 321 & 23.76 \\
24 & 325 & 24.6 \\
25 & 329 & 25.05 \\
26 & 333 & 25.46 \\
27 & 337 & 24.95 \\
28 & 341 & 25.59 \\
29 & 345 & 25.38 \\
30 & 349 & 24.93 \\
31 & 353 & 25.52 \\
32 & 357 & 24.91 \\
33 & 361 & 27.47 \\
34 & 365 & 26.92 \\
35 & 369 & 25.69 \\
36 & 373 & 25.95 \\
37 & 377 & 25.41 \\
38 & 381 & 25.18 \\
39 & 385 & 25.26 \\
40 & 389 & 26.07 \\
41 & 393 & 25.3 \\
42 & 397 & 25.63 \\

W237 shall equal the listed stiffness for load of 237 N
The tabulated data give 22.84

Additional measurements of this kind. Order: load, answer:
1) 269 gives 13.68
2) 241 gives 22.99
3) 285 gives 15.35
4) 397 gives 25.63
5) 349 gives 24.93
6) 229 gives 23.73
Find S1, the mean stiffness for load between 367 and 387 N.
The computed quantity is 25.5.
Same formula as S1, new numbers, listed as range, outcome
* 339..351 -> 25.3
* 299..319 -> 20.3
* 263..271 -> 14.9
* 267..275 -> 12.7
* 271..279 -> 11.5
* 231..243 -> 23.1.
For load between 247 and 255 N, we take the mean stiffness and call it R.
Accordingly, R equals 17.3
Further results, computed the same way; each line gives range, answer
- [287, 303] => 21.3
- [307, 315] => 17.6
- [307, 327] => 20.6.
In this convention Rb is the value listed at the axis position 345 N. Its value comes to 25.38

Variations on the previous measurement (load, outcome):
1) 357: 24.91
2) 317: 19.54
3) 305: 23.15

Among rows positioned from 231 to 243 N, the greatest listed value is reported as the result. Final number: 23.51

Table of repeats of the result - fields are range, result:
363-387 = 26.92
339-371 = 27.47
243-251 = 20.52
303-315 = 23.15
